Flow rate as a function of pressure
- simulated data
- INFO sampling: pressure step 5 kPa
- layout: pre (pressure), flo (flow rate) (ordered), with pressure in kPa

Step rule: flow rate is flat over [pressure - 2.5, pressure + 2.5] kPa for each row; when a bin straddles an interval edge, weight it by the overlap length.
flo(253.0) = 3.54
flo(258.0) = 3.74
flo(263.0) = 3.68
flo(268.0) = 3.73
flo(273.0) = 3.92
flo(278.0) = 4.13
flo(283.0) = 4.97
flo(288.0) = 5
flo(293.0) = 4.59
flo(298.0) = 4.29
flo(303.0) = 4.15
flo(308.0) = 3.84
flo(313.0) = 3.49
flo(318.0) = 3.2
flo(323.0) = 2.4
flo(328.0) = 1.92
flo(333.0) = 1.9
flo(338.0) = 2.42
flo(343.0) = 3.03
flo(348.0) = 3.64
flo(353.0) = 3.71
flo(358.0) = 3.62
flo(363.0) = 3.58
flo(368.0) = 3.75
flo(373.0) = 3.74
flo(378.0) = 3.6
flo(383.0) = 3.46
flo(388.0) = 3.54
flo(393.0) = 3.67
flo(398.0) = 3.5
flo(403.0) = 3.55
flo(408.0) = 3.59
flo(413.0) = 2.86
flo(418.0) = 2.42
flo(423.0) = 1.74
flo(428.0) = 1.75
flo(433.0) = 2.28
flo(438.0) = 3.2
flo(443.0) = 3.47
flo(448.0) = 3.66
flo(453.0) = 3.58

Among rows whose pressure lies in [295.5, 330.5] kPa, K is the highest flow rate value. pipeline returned 4.29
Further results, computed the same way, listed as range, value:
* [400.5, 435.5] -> 3.59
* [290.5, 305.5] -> 4.59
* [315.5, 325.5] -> 3.2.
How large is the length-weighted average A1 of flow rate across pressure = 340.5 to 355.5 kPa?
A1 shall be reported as 3.46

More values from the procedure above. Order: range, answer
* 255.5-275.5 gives 3.77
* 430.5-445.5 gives 2.98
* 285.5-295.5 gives 4.79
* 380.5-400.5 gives 3.54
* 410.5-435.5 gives 2.21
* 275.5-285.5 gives 4.55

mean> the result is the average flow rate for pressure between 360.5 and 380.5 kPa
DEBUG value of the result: 3.67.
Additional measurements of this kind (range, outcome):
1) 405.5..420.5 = 2.96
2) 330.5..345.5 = 2.45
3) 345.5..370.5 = 3.66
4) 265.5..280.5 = 3.93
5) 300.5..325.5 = 3.42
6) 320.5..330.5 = 2.16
